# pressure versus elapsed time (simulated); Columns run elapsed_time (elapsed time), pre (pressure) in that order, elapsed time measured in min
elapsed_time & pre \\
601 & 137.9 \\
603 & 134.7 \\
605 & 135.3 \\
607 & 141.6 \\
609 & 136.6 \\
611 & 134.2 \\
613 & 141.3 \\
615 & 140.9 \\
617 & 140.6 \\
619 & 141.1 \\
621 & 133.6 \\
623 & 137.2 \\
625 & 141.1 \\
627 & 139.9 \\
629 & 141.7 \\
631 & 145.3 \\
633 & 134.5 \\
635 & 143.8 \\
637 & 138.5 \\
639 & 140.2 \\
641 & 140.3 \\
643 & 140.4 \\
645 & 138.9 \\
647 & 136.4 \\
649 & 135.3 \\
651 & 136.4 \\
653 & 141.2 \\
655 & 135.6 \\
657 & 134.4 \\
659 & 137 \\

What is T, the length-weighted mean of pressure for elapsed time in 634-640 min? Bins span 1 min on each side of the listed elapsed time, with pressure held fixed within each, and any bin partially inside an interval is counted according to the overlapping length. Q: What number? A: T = 141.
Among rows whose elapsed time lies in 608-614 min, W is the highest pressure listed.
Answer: 141.3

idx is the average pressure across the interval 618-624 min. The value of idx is 137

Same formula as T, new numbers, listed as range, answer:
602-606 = 135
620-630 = 139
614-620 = 141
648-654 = 138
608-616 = 138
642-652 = 137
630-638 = 141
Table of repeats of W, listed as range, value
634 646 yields 143.8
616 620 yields 141.1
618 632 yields 145.3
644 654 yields 141.2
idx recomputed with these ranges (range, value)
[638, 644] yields 140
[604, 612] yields 137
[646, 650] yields 136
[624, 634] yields 140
